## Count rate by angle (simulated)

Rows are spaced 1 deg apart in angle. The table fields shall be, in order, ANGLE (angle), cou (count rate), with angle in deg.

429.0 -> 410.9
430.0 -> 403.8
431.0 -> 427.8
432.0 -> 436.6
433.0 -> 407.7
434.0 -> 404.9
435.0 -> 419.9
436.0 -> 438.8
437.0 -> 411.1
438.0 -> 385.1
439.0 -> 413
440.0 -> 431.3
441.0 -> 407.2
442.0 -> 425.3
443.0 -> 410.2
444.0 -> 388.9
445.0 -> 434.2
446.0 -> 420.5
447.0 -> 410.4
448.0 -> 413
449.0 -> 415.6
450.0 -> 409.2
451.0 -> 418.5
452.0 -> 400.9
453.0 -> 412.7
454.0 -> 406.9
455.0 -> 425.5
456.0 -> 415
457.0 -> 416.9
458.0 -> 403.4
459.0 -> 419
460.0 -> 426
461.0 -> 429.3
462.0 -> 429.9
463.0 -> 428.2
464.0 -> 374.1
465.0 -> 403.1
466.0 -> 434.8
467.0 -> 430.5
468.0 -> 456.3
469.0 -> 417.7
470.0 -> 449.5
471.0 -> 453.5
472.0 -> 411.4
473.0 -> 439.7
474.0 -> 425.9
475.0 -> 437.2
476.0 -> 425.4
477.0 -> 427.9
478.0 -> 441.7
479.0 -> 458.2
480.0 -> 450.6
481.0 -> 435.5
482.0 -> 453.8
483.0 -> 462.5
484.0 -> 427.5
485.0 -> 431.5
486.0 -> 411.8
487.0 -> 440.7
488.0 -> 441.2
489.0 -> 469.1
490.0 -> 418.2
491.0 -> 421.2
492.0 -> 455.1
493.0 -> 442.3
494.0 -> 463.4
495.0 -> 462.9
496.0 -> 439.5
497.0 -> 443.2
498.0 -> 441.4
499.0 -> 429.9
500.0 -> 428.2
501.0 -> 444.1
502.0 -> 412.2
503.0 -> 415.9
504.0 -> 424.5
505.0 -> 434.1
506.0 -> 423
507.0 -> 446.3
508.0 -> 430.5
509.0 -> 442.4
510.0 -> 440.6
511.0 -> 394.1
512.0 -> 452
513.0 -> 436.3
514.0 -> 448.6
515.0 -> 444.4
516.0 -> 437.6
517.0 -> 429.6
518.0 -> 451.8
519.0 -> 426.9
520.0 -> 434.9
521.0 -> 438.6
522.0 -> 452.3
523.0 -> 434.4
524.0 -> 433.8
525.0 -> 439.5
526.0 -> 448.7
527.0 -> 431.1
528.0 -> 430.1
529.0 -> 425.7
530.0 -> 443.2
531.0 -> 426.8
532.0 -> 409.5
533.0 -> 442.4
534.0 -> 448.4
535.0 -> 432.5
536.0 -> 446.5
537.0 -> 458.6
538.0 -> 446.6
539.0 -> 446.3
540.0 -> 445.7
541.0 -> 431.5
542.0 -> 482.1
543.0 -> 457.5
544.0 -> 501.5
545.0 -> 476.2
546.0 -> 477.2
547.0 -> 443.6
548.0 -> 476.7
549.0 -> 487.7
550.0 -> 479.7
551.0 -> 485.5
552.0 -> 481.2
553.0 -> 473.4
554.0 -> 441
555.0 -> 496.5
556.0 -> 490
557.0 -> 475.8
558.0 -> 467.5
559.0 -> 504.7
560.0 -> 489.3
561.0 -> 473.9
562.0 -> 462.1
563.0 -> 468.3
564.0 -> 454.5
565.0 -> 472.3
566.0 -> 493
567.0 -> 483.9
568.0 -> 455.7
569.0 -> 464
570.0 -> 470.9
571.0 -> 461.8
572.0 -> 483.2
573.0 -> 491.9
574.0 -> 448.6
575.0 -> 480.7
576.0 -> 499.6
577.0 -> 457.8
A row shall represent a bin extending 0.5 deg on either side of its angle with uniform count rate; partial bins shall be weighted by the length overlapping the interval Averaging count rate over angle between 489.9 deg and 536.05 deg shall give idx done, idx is 436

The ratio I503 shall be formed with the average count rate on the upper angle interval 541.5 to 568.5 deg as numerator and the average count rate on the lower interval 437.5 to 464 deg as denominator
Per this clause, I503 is 1.15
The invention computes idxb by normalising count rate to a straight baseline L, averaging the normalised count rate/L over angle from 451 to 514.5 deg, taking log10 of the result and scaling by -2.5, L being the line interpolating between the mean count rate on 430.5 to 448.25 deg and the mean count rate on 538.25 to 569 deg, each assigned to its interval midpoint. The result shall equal 0.013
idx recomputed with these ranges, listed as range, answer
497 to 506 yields 429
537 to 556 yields 469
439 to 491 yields 426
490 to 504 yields 437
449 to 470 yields 419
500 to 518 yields 433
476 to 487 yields 439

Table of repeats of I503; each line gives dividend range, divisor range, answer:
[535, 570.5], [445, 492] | 1.10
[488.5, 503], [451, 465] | 1.06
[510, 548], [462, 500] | 1.02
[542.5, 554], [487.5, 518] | 1.09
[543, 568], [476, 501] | 1.08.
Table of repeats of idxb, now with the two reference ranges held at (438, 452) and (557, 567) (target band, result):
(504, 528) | 0.04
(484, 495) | -0.01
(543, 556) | -0.02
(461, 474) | 0.00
